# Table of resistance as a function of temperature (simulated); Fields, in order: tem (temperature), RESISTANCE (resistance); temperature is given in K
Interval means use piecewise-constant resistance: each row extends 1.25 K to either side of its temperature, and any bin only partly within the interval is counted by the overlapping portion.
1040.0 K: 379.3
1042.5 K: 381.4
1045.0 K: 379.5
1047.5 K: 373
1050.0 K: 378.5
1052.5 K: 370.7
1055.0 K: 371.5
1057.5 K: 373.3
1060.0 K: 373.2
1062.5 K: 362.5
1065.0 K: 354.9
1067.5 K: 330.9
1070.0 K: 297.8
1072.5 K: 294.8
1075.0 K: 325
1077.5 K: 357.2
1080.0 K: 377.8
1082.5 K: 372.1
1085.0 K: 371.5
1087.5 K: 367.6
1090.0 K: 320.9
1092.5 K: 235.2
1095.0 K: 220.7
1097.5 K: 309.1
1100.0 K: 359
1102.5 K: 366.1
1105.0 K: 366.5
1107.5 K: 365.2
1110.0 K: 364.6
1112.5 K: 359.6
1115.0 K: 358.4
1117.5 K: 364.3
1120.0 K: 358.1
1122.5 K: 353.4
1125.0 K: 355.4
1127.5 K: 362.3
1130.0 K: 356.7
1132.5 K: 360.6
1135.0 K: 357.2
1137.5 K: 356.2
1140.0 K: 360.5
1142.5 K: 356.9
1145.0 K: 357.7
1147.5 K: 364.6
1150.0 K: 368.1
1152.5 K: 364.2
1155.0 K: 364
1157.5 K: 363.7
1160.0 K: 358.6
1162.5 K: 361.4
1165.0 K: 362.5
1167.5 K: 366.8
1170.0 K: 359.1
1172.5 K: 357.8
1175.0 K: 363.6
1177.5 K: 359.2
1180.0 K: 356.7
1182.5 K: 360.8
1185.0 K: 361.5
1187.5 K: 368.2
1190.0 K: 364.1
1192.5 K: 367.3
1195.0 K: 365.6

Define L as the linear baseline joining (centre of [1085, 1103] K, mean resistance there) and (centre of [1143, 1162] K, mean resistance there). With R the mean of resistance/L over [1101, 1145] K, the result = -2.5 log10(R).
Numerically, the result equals -0.07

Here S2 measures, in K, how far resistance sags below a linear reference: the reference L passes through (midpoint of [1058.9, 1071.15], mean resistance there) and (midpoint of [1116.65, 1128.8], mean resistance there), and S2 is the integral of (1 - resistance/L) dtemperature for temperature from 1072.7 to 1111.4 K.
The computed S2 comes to 1.5 K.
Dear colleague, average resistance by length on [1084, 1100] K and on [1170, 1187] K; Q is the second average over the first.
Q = 1.2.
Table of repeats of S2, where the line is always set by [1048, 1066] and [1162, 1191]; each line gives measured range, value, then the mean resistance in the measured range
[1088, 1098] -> 2.5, 276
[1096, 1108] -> 0.6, 350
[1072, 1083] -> 0.6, 347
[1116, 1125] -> 0.2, 358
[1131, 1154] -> 0.2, 361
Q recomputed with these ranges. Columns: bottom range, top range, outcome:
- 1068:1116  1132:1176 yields 1.08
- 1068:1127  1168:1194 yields 1.06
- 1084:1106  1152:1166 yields 1.12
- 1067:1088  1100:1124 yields 1.05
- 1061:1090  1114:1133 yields 1.04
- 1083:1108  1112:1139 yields 1.09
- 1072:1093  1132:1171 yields 1.06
